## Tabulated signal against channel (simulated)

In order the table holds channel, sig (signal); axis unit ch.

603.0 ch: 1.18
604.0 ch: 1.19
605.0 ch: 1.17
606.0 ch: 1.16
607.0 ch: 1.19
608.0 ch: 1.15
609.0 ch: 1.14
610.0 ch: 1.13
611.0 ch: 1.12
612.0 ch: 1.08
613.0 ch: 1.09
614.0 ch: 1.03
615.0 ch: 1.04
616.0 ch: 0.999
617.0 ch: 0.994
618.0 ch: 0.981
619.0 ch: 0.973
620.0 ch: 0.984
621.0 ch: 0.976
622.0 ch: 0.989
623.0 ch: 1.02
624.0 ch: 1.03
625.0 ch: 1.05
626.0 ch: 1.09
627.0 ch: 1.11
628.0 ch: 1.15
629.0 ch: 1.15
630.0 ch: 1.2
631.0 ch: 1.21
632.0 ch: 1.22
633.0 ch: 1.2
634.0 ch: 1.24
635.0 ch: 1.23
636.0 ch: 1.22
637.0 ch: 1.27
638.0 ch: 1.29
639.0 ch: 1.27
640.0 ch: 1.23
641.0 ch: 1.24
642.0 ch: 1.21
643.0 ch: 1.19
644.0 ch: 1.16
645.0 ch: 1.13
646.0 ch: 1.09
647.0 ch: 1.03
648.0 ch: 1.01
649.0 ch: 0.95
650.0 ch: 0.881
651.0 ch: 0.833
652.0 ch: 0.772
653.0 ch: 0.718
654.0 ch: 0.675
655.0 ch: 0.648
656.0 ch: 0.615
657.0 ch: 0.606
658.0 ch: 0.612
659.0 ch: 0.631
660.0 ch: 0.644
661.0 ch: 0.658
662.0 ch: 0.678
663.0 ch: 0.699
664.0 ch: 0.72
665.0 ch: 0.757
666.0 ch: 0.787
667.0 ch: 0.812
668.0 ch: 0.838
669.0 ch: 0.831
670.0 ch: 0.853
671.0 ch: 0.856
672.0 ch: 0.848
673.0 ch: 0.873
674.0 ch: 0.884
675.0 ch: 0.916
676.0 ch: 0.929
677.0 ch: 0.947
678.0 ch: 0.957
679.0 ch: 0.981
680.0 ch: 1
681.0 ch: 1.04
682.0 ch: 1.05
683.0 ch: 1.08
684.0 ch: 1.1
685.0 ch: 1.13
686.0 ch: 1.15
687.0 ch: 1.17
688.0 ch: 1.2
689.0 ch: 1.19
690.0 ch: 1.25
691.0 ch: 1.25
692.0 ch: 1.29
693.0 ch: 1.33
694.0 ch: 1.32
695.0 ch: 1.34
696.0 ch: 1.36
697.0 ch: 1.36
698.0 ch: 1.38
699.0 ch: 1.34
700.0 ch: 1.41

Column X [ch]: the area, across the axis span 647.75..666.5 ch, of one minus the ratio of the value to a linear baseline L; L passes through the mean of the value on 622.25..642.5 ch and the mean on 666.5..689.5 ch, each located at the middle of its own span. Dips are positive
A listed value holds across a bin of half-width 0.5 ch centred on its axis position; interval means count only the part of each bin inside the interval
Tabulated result 6.06 ch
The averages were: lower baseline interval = 1.18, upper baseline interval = 0.984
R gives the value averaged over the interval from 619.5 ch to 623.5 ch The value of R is 0.992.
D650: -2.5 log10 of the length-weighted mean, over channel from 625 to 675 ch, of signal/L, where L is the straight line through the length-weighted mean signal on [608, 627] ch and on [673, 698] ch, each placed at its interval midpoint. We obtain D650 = 0.136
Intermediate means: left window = 1.04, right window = 1.13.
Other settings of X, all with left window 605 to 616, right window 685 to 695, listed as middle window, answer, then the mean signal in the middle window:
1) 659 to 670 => 4.18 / 0.742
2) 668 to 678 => 2.71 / 0.883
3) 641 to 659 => 4.29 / 0.893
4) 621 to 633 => 0.30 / 1.11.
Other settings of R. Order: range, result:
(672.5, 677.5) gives 0.91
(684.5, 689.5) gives 1.17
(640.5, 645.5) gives 1.19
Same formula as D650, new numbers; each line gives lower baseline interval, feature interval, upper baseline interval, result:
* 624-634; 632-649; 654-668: -0.20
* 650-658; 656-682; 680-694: 0.13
